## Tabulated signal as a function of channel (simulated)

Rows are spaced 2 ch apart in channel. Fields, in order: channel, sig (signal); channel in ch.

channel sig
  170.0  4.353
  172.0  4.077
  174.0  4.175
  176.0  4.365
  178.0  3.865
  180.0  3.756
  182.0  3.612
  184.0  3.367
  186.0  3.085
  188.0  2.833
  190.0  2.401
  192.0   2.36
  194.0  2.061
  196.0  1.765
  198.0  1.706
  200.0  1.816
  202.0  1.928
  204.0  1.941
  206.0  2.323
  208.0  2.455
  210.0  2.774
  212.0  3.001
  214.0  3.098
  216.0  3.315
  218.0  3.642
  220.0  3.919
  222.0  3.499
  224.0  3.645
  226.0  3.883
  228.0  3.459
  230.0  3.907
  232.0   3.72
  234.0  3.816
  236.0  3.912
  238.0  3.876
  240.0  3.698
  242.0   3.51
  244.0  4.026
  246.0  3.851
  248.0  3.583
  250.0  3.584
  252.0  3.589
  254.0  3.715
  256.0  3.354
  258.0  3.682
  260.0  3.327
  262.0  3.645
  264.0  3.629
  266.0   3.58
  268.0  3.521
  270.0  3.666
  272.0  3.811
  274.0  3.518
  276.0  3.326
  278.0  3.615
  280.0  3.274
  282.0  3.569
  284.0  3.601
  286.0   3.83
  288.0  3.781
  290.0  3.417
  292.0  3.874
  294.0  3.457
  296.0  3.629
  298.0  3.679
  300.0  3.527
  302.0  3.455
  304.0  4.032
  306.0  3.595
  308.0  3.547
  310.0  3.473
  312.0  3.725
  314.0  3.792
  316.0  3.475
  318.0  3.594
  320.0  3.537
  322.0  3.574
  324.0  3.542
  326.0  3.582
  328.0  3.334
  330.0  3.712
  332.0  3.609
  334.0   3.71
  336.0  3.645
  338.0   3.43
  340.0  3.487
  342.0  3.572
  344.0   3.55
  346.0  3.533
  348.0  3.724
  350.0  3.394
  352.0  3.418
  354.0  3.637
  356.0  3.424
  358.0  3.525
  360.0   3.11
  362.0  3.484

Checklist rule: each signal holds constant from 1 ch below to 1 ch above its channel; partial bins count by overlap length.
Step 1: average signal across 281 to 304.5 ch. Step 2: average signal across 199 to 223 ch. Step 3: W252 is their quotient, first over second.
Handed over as 1.3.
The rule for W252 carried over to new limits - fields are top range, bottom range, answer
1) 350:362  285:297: 0.93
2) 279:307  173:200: 1.21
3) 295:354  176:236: 1.18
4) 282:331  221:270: 0.99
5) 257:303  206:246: 1.02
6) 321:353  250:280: 1.00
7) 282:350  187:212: 1.62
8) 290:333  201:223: 1.24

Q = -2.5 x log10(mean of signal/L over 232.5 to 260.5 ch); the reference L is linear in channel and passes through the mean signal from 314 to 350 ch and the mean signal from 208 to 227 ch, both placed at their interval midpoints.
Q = -0.08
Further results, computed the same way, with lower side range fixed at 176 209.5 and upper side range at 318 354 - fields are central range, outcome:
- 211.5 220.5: -0.21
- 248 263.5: -0.17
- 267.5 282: -0.12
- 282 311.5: -0.10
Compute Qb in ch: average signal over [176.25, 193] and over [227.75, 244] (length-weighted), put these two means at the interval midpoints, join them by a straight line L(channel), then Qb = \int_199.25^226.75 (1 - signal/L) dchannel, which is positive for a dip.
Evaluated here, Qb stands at 4.6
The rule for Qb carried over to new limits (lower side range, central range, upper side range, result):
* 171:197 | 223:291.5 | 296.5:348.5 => -4.7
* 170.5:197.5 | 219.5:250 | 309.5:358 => -3.9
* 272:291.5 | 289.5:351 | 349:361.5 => -1.7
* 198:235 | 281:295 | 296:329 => -0.7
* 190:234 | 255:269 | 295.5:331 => -1.3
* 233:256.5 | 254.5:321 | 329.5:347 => 1.1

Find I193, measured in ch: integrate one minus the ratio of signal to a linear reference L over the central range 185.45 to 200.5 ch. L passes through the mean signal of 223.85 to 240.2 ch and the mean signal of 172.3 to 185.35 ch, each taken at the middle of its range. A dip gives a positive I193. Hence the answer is 6.2 ch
